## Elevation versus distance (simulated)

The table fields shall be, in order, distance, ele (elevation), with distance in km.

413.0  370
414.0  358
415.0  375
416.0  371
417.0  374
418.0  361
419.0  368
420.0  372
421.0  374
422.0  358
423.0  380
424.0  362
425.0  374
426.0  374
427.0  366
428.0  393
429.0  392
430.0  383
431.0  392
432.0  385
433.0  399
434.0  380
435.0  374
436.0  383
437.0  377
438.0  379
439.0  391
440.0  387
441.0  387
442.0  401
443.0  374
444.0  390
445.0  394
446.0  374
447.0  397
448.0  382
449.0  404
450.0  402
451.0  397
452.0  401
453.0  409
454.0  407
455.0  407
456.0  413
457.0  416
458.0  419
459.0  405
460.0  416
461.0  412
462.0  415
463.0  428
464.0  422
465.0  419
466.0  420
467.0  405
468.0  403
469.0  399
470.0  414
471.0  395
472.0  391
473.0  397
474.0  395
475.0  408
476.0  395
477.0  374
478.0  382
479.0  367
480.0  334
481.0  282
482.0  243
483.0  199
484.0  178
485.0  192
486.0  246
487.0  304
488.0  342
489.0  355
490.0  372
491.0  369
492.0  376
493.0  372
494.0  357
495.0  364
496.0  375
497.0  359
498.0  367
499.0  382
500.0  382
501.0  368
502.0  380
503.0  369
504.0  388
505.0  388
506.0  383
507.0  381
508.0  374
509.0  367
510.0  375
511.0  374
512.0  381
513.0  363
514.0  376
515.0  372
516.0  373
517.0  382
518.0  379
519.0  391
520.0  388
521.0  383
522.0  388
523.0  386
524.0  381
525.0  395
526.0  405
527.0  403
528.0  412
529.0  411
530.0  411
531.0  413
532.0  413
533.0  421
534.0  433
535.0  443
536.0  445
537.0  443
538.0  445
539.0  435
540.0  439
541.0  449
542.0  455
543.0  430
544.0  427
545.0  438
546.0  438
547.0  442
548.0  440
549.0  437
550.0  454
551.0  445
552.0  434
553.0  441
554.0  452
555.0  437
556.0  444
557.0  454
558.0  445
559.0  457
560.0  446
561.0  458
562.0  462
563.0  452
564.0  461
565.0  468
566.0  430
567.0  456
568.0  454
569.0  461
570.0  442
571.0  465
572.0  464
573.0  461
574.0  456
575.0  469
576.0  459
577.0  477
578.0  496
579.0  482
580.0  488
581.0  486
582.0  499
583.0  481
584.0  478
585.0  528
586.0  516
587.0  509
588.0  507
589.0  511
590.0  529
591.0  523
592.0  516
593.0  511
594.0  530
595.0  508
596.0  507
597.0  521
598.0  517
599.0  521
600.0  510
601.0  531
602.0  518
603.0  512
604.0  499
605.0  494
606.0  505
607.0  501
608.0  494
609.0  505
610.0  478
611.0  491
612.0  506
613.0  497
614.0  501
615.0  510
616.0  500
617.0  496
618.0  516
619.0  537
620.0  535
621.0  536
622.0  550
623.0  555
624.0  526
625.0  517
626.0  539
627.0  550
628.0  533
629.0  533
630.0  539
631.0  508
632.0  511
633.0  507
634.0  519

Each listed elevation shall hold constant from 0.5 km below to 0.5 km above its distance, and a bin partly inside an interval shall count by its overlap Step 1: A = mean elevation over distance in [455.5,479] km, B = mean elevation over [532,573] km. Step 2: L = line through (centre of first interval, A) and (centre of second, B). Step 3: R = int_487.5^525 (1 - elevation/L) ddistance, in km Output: 4.33 km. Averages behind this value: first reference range 405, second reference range 446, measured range 375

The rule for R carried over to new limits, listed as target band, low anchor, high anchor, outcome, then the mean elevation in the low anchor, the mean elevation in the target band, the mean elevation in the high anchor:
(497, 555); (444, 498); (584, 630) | 3.27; 372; 406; 516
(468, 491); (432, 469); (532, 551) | 4.18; 399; 337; 439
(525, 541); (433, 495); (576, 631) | 0.64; 374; 425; 512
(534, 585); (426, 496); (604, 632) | 0.98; 375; 455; 516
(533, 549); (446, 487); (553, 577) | -0.17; 374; 439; 455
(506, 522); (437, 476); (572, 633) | 2.37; 402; 378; 508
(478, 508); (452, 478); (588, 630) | 6.32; 407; 338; 516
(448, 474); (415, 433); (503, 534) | -1.83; 376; 408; 389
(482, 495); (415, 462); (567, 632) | 3.67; 388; 305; 504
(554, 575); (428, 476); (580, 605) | 1.47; 399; 454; 510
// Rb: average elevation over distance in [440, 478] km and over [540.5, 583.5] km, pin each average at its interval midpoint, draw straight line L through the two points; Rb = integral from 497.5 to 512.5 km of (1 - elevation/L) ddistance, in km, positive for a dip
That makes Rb 1.7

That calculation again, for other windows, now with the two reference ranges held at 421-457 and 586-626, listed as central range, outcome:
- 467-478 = 0.43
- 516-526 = 1.41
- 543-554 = 0.72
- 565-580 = 0.78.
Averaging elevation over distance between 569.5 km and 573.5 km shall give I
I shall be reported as 458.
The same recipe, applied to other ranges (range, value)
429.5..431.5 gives 388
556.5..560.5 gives 450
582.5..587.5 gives 502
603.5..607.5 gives 500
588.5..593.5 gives 518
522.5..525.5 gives 387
